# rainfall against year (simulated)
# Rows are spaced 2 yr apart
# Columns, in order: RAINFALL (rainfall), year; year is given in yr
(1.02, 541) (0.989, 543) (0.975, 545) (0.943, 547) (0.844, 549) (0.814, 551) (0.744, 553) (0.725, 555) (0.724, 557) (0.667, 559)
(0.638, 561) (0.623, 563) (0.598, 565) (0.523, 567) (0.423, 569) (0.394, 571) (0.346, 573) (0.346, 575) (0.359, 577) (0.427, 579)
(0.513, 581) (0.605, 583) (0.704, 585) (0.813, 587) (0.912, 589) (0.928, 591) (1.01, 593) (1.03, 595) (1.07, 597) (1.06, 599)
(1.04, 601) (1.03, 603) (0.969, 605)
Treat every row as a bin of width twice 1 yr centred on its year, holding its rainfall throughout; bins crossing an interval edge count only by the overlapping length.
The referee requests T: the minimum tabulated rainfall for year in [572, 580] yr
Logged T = 0.346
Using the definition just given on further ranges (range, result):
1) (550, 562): 0.638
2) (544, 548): 0.943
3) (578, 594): 0.427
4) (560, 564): 0.623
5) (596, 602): 1.04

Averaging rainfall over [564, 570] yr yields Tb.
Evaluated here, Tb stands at 0.515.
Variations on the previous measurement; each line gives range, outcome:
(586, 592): 0.884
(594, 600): 1.05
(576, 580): 0.393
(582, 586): 0.654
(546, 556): 0.814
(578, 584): 0.515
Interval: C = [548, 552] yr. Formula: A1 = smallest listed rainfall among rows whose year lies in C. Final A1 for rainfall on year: 0.814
